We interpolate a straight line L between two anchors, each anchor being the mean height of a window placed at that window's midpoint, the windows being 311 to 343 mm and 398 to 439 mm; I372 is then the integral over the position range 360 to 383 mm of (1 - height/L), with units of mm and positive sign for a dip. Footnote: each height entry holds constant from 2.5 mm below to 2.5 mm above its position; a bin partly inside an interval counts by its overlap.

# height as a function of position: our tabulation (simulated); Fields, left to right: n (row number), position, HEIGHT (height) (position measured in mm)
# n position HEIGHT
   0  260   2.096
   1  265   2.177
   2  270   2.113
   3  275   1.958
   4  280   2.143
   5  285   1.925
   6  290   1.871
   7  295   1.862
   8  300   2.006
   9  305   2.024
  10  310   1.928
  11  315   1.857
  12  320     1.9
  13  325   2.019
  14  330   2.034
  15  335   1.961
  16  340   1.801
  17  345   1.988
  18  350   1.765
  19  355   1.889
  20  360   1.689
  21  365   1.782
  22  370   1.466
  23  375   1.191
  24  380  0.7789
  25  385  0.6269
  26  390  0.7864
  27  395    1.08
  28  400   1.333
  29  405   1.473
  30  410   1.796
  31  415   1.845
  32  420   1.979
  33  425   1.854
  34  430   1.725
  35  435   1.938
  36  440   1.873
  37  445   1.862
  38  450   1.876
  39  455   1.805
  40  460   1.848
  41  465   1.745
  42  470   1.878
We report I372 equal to 6.4 mm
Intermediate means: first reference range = 1.93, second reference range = 1.75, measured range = 1.33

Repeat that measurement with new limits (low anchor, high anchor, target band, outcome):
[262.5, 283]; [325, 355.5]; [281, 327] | 1.66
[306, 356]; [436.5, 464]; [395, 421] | 3.66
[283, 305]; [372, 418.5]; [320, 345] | -4.35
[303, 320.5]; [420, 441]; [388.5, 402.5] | 5.91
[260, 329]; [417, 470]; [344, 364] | 1.21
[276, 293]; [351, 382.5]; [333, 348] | -2.50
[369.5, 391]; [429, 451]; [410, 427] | -3.96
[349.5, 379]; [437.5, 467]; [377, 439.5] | 9.98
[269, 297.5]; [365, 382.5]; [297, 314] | -1.72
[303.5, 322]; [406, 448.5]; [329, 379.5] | 4.97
